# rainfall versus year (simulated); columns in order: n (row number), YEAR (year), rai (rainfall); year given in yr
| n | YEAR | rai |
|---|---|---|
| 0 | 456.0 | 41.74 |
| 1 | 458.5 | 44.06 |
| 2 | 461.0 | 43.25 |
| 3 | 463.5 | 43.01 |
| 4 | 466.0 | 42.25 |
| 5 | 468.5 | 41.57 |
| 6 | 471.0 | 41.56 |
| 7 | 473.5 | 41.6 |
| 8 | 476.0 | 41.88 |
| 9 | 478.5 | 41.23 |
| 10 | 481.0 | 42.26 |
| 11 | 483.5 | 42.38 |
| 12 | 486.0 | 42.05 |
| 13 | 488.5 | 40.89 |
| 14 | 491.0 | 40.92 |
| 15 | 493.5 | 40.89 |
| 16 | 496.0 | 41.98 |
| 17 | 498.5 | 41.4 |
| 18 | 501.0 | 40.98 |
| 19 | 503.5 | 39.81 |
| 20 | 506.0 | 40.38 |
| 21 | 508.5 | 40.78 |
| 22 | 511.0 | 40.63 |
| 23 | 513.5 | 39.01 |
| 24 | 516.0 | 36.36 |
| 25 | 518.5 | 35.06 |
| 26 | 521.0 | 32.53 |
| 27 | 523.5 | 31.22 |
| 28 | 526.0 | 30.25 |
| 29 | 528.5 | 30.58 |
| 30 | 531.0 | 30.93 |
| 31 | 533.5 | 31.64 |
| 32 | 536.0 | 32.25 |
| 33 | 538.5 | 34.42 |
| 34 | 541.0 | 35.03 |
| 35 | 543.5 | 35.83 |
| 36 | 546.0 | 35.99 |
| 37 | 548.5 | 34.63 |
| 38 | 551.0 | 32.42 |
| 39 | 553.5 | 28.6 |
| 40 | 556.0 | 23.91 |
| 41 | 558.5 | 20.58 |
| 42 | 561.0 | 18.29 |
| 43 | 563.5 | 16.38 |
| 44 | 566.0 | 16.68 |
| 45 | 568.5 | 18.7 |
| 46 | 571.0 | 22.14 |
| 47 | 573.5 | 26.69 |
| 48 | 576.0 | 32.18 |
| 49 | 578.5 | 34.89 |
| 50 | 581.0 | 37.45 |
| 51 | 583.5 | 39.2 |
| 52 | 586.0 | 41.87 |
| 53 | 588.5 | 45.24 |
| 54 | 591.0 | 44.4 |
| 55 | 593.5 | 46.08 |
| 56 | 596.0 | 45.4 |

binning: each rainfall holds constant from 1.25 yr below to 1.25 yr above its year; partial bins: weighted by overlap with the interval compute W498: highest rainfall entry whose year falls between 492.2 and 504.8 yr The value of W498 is 41.98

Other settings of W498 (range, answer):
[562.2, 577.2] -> 32.18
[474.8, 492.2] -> 42.38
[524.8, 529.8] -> 30.58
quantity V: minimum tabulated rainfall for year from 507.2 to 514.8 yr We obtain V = 39.01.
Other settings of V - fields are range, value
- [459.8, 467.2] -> 42.25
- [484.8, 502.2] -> 40.89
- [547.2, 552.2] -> 32.42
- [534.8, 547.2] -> 32.25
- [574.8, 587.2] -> 32.18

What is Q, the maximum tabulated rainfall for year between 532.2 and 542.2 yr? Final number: 35.03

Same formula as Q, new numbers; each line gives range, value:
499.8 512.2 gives 40.98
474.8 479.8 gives 41.88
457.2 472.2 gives 44.06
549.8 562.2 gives 32.42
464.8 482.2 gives 42.26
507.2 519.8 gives 40.78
